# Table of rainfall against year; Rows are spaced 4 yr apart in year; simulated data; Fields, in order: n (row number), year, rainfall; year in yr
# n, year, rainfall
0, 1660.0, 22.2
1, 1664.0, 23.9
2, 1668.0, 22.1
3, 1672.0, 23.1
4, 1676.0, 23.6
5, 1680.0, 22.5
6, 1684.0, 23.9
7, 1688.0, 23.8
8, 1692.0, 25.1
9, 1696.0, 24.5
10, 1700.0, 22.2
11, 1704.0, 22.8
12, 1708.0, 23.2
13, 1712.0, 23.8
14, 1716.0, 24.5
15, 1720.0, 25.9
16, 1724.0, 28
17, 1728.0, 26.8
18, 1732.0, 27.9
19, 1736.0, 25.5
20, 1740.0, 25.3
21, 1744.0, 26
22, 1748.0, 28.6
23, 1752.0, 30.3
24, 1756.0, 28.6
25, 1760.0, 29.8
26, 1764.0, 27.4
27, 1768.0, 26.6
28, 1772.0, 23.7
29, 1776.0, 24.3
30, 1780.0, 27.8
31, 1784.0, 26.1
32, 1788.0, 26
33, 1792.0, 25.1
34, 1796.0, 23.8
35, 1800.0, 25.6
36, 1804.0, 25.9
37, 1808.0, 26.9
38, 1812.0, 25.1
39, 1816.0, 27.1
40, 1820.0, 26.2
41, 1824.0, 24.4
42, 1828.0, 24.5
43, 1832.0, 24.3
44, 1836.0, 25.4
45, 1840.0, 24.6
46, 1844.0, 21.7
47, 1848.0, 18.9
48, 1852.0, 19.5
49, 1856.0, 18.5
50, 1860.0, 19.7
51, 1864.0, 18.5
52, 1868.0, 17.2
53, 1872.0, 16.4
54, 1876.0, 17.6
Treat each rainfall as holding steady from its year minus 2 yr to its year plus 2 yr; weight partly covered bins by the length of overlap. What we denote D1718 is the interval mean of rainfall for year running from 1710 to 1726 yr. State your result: 25.6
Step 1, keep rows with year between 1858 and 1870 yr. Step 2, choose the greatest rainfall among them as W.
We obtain 19.7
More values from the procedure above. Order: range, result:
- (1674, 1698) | 25.1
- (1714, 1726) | 28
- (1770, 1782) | 27.8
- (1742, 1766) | 30.3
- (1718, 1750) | 28.6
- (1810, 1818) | 27.1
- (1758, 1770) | 29.8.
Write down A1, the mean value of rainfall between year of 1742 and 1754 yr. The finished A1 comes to 28.3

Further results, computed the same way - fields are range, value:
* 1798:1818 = 26.1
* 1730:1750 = 26.7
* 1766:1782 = 25.6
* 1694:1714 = 23.3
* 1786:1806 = 25.3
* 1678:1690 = 23.4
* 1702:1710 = 23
